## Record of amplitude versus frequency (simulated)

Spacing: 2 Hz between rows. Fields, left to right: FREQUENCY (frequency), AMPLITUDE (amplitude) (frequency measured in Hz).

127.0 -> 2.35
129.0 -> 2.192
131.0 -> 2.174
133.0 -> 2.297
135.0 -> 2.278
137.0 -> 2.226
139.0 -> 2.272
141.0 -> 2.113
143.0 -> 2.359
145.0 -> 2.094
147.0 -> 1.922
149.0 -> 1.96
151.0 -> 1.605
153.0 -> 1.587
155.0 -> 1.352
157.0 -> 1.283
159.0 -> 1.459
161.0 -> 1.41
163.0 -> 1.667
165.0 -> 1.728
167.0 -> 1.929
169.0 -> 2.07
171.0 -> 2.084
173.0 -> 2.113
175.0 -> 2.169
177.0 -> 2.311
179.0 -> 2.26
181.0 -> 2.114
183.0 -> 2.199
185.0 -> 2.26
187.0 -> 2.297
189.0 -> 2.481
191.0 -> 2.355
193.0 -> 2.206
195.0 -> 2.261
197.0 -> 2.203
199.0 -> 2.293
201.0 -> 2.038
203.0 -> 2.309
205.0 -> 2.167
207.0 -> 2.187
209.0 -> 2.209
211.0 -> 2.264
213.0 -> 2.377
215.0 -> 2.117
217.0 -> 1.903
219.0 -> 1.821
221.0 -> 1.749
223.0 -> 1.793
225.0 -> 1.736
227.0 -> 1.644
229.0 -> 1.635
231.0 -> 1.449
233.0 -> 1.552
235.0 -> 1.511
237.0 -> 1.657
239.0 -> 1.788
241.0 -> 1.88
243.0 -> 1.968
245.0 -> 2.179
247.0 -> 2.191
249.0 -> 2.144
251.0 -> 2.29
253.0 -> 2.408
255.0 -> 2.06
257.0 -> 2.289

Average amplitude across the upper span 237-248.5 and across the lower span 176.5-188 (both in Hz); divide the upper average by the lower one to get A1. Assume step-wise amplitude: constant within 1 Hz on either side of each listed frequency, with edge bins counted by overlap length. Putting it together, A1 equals 0.9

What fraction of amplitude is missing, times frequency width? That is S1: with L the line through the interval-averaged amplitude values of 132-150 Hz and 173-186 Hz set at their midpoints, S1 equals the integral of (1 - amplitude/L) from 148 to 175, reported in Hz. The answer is 5.7 Hz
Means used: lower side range 2.17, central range 1.73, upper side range 2.21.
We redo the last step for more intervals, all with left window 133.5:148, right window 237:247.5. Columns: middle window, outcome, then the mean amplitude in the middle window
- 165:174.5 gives 0.4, 2.02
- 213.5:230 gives 1.6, 1.82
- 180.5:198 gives -1.6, 2.27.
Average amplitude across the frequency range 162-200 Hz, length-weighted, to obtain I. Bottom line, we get 2.16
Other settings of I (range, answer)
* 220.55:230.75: 1.69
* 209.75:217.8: 2.17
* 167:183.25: 2.15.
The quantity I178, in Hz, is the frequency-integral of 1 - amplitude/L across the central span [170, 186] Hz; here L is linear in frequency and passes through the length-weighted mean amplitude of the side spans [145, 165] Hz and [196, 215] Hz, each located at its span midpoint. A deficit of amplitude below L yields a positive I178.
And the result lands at -2.5 Hz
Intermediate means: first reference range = 1.62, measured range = 2.19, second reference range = 2.22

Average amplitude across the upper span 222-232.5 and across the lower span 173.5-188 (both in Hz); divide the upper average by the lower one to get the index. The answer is 0.7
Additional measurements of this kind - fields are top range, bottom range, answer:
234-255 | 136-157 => 1.05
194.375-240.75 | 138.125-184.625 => 1.01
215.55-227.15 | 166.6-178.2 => 0.85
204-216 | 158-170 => 1.30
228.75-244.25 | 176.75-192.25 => 0.74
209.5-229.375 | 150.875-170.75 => 1.18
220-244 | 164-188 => 0.80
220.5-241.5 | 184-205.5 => 0.74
